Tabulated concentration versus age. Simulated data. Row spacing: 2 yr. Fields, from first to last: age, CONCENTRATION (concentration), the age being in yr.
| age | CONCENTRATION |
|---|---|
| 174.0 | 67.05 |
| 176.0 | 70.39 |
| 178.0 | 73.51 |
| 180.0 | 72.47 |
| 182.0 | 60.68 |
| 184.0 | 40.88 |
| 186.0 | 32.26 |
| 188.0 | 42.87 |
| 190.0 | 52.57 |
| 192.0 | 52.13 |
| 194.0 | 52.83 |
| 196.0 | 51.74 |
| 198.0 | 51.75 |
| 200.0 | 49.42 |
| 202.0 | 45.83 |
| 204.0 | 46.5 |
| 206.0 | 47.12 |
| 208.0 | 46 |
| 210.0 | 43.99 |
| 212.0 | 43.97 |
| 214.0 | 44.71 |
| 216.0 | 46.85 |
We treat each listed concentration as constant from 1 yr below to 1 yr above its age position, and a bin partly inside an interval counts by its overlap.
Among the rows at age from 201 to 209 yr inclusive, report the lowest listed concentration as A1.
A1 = 45.83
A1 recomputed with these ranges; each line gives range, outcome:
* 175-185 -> 40.88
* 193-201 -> 49.42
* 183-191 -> 32.26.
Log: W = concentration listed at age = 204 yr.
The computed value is 46.5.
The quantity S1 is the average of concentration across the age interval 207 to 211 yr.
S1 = 45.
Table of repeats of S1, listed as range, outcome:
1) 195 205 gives 49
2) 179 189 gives 49.8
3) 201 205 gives 46.2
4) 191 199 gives 52.1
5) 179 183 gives 66.6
